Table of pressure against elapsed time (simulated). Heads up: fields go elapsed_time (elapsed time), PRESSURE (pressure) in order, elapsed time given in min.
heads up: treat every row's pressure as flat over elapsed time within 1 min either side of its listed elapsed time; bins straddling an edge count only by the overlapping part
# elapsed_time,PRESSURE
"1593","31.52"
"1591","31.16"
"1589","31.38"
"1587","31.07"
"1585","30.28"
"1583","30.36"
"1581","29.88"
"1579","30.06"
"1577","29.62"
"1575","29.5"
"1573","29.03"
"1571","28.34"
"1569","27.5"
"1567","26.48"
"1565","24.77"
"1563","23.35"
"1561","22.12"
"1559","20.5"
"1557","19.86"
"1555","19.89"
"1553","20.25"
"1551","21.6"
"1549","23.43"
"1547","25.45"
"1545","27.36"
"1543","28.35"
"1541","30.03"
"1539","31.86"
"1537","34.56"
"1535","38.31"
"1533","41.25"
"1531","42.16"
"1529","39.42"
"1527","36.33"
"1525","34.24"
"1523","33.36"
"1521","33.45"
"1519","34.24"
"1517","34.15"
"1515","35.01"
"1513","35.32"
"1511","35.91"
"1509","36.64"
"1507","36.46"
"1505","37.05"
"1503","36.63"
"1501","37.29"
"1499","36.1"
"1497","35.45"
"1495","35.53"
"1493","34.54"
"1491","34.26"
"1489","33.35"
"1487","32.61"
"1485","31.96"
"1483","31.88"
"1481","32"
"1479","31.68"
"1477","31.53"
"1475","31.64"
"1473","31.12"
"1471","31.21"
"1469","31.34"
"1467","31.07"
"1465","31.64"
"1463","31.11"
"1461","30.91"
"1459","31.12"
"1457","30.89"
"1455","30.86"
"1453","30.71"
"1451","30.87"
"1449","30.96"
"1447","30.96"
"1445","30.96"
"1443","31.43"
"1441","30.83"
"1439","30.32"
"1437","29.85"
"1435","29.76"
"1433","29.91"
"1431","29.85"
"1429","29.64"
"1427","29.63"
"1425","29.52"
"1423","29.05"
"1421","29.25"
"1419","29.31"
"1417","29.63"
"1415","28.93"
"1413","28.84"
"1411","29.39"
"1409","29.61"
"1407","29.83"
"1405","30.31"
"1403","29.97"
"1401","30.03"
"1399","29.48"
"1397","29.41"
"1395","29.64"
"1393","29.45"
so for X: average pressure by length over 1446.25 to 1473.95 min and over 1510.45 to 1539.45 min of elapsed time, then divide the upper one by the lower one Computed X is 1.2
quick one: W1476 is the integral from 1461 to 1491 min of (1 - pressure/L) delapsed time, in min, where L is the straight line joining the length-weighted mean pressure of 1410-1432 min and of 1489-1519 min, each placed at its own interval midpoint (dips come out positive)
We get 1.5 min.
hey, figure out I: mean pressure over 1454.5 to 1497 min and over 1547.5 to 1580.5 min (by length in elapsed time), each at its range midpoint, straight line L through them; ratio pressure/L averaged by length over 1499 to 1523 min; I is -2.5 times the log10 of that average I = -0.21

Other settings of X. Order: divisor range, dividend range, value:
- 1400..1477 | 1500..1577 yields 1.02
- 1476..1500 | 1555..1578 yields 0.76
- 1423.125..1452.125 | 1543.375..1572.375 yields 0.79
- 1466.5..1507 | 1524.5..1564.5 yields 0.86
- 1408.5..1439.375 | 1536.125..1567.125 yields 0.84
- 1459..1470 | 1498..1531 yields 1.15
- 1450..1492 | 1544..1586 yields 0.81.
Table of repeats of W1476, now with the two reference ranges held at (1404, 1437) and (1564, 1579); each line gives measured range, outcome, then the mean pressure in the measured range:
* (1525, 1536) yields -4.1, 39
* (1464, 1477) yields -1.0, 31.4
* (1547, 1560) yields 3.2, 21.3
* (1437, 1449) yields -0.6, 30.8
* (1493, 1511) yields -4.7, 36.3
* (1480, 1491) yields -1.4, 32.5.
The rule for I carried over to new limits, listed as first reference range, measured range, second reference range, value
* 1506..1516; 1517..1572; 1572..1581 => 0.12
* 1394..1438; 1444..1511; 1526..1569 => -0.13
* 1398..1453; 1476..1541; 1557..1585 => -0.24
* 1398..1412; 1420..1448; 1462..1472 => 0.02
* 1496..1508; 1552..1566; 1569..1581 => 0.39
